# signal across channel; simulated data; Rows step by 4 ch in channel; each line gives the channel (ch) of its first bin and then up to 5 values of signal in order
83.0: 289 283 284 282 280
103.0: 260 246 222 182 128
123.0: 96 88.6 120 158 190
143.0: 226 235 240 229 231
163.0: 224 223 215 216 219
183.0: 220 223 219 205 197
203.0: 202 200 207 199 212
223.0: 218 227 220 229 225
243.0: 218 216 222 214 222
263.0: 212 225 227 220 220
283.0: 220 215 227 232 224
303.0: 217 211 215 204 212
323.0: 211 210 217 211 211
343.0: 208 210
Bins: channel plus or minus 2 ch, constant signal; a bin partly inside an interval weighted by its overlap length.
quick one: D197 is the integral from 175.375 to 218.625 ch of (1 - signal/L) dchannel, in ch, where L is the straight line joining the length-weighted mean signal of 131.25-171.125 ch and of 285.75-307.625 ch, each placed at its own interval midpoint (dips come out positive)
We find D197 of 1.3 ch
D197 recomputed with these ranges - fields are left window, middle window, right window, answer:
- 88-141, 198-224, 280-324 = 0.3 ch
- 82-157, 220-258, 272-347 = -1.2 ch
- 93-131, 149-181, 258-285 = -3.4 ch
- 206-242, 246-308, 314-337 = -2.1 ch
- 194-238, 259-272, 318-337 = -0.6 ch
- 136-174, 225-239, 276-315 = -0.3 ch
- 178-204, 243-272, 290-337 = -0.7 ch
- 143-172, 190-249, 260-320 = 2.9 ch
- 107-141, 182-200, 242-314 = -3.1 ch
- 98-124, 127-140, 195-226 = 3.9 ch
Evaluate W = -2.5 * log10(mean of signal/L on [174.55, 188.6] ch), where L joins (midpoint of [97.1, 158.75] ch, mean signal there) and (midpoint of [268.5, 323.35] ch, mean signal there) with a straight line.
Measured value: -0.09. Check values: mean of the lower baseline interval 194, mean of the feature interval 220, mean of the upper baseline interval 218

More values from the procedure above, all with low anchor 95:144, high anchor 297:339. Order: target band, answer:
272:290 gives -0.06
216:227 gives -0.08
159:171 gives -0.16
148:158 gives -0.22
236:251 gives -0.09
